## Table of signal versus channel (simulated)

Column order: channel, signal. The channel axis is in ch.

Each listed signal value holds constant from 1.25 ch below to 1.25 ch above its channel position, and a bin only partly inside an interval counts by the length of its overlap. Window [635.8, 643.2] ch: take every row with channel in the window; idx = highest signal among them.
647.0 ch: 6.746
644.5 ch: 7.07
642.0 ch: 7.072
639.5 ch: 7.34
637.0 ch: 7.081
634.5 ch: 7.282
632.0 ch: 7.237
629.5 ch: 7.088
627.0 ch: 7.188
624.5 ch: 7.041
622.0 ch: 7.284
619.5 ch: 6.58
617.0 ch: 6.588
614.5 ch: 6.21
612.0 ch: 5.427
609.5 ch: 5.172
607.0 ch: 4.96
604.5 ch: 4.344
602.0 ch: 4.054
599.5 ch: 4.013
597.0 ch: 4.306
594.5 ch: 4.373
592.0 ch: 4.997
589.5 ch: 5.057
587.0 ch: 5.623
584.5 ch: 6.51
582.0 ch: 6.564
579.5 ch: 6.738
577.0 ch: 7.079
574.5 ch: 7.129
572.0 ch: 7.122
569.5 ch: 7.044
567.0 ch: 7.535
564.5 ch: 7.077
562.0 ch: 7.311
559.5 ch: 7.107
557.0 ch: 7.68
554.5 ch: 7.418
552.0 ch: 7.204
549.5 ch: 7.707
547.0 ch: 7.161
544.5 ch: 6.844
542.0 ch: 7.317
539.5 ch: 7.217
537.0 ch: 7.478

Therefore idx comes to 7.34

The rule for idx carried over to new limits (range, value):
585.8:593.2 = 5.623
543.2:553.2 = 7.707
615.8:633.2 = 7.284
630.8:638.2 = 7.282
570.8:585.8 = 7.129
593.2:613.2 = 5.427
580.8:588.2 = 6.564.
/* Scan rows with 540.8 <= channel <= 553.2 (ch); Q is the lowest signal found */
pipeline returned 6.844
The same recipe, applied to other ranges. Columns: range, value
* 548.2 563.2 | 7.107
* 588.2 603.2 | 4.013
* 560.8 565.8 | 7.077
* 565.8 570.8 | 7.044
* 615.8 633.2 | 6.58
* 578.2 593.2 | 4.997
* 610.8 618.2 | 5.427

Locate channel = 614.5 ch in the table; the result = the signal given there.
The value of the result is 6.21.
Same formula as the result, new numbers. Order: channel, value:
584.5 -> 6.51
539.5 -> 7.217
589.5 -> 5.057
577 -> 7.079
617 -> 6.588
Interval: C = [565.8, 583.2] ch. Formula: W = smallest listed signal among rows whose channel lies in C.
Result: 6.564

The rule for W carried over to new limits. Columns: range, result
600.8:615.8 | 4.054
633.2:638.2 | 7.081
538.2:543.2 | 7.217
